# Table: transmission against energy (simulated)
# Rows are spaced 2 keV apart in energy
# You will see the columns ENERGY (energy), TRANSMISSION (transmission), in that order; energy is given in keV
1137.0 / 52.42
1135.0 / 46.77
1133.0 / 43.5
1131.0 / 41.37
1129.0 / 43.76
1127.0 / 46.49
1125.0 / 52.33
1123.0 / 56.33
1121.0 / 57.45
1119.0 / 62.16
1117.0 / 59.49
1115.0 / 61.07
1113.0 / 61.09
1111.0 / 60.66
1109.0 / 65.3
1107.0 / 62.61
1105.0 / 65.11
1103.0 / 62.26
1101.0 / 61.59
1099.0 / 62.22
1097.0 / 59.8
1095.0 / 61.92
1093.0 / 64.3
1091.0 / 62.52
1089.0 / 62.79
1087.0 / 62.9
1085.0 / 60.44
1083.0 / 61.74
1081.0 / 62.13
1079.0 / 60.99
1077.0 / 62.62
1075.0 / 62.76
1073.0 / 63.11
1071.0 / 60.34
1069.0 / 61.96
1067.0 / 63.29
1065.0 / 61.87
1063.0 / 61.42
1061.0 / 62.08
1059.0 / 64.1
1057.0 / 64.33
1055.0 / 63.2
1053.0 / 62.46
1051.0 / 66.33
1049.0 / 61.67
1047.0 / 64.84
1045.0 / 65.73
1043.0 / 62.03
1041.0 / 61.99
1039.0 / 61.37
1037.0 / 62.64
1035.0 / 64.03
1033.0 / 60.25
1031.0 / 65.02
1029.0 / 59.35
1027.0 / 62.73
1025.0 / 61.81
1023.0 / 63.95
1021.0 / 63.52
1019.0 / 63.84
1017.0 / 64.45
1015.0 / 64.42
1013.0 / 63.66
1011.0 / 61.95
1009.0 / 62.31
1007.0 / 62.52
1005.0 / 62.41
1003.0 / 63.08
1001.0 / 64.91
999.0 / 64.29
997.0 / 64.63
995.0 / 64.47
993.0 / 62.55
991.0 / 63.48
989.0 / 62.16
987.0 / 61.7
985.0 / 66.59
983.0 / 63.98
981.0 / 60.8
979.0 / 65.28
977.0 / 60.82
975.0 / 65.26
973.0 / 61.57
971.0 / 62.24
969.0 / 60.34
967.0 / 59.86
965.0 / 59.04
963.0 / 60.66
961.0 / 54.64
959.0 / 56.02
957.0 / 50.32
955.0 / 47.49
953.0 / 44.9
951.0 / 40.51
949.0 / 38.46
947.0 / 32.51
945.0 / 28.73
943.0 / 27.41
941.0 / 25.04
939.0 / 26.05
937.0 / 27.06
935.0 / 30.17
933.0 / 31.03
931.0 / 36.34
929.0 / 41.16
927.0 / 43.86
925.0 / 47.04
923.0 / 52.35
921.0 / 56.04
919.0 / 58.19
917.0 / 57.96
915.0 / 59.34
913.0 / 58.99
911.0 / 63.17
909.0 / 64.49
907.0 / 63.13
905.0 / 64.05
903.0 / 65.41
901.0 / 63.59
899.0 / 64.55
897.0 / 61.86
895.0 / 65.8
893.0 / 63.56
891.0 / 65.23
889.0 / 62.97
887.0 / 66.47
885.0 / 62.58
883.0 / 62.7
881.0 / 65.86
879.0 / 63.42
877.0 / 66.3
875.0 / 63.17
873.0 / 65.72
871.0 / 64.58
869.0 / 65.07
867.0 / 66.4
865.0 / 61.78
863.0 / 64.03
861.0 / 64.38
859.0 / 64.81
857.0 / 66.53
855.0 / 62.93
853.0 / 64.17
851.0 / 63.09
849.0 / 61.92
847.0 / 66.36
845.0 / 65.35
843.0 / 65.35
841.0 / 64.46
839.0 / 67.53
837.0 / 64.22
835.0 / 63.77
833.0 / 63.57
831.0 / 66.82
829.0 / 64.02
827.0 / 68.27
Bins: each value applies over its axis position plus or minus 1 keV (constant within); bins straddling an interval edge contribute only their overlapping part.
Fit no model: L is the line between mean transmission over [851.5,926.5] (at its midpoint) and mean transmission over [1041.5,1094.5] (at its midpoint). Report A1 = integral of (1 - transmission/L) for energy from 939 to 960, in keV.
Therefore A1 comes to 8.1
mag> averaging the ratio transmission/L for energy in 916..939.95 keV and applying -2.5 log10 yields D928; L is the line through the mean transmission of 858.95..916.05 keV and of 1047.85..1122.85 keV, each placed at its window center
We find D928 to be 0.44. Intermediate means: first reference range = 63.9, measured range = 42.3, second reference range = 62.2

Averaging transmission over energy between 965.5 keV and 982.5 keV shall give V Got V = 62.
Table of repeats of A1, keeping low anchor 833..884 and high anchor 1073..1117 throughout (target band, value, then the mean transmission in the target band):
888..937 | 6.7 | 55.3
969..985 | 0.1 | 62.9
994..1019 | -0.2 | 63.6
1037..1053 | -0.2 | 63.3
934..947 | 7.3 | 27.8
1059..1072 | 0.1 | 62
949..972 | 3.6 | 53.5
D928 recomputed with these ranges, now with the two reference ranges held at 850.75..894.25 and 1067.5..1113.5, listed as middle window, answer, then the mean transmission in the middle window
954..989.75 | 0.06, 59.9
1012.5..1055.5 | -0.01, 63.1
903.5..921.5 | 0.05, 60.9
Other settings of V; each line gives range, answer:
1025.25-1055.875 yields 62.9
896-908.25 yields 63.8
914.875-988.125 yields 49.1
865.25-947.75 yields 54.3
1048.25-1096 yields 62.6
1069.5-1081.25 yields 62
